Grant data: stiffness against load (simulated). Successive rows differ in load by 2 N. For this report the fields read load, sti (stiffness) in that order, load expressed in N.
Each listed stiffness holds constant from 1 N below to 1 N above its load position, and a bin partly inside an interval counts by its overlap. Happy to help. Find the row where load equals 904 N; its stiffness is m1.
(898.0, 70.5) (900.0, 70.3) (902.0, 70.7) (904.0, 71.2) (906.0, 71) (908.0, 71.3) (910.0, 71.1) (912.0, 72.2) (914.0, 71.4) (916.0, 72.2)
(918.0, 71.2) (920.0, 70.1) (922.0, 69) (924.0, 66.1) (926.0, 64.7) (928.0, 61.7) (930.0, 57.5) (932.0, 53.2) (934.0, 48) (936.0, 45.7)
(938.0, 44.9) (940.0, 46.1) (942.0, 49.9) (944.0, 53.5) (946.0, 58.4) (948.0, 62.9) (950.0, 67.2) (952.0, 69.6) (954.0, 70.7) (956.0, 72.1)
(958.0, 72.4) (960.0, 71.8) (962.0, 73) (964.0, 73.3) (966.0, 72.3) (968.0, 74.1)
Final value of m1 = 71.2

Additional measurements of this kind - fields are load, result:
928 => 61.7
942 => 49.9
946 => 58.4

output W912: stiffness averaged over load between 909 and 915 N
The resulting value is 71.6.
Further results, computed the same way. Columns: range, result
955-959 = 72.2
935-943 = 46.7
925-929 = 63.2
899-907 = 70.8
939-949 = 54.2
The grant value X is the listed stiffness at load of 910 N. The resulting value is 71.1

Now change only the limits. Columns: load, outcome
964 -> 73.3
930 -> 57.5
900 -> 70.3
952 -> 69.6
